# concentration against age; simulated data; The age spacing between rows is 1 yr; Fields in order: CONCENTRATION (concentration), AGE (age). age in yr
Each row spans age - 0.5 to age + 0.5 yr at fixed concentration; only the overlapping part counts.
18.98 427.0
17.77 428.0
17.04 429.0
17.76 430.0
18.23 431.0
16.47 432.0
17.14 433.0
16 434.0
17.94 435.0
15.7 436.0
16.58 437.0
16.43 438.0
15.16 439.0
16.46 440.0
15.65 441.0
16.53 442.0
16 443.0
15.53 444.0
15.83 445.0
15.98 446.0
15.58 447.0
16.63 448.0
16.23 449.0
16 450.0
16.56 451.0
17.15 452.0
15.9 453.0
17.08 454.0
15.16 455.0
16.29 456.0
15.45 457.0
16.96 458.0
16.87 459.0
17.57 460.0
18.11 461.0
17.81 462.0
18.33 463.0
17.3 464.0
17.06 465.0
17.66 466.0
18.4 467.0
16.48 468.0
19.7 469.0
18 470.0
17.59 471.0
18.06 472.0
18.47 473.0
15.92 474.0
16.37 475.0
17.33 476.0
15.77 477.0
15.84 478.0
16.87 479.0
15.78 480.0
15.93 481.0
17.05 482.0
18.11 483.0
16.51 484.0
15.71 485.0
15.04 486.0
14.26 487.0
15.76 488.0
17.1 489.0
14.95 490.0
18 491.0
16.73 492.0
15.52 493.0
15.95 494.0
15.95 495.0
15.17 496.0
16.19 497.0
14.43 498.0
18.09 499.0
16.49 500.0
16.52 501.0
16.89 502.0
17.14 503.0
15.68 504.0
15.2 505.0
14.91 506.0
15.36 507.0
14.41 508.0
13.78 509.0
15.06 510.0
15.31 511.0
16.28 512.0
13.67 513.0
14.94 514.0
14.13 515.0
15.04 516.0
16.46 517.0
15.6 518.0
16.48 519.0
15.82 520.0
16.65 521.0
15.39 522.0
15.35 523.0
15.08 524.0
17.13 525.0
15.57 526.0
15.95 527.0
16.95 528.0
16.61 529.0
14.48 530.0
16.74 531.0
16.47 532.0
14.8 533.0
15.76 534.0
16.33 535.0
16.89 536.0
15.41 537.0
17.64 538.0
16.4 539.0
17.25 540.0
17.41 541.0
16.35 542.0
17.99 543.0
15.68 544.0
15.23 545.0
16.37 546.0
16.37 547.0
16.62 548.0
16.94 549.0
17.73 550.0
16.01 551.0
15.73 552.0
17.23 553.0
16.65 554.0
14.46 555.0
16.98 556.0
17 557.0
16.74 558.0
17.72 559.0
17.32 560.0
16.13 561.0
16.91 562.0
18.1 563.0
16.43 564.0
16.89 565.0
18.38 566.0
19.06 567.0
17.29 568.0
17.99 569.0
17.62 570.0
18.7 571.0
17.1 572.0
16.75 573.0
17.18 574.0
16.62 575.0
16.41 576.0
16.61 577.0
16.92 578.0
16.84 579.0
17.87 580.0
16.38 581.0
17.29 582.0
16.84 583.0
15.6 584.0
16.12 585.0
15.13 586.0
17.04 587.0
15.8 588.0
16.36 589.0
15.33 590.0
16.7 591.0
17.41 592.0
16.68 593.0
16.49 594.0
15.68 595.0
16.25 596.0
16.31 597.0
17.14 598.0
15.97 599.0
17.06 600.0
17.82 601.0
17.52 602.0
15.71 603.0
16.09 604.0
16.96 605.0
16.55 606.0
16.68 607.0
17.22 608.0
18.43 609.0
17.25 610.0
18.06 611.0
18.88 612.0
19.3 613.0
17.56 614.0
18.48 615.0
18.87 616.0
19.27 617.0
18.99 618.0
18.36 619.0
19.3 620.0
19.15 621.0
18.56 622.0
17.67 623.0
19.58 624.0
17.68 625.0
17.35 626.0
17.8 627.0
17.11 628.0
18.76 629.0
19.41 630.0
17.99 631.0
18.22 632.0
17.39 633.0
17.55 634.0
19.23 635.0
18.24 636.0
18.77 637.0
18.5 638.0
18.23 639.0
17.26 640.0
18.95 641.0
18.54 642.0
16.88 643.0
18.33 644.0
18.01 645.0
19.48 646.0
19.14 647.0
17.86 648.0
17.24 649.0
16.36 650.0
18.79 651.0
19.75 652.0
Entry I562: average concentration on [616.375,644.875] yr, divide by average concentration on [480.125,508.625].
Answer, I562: 1.1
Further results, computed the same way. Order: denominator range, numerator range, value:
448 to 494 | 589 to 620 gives 1.03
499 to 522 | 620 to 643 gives 1.17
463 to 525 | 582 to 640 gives 1.08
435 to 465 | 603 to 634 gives 1.10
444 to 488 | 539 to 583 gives 1.01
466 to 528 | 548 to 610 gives 1.04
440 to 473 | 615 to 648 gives 1.09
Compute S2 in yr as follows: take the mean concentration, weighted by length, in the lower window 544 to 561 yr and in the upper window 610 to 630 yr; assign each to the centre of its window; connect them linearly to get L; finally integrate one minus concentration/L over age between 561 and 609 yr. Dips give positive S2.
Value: 1.61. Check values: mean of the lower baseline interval 16.5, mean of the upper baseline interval 18.5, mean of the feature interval 16.9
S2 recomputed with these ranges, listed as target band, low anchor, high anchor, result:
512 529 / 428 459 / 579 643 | 1.2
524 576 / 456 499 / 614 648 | 2.3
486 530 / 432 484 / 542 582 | 2.9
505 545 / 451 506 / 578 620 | 2.4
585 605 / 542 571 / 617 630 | 1.5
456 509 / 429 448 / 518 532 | -1.1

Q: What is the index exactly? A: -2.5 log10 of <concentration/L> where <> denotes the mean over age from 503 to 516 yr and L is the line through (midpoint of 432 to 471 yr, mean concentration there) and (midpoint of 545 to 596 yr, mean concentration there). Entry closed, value 0.12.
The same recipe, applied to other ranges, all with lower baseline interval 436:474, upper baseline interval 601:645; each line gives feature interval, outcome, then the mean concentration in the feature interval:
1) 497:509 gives 0.087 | 15.8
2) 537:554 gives 0.053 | 16.6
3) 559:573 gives 0.007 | 17.5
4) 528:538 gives 0.085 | 16.1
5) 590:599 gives 0.086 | 16.5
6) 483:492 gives 0.063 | 16.1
